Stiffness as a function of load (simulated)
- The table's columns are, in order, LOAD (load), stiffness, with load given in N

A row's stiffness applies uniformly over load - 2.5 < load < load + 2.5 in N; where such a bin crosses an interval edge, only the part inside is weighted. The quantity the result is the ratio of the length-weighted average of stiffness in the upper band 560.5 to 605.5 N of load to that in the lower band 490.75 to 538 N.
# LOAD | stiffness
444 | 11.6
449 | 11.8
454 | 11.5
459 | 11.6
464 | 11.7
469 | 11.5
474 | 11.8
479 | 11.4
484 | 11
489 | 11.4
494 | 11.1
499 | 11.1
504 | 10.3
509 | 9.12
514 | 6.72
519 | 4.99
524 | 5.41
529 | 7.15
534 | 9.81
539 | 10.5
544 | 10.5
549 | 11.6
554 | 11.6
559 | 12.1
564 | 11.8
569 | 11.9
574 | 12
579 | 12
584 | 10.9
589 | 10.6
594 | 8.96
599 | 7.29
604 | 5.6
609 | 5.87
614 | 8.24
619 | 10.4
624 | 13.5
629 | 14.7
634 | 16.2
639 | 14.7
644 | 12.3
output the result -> 1.20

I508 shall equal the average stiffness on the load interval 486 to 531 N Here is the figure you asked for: 8.63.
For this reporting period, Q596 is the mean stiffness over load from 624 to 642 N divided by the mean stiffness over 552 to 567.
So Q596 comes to 1.3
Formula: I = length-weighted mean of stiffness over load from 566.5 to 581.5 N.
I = 12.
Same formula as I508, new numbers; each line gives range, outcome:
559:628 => 10.1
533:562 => 11.1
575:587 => 11.5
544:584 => 11.7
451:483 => 11.6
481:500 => 11.2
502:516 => 8.73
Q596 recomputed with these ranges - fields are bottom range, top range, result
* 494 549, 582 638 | 1.17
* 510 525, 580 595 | 1.72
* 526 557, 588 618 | 0.76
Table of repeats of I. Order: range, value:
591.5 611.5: 6.93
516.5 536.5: 6.84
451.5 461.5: 11.6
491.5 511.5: 10.4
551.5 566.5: 11.8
